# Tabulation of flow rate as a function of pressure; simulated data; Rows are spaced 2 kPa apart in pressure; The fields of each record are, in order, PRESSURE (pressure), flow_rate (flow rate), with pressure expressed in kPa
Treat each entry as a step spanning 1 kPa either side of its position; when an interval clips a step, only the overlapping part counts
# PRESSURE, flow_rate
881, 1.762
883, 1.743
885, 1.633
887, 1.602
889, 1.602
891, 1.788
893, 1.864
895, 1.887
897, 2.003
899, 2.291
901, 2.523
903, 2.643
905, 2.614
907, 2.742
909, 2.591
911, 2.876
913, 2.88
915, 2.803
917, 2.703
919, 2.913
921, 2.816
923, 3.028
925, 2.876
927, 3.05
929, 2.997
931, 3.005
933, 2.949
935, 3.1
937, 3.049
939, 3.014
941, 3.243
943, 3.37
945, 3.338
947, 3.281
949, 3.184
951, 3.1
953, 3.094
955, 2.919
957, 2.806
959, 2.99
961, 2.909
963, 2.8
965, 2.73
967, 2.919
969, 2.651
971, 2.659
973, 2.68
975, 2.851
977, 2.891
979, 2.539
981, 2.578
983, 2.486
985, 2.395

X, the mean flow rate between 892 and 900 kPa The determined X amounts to 2.01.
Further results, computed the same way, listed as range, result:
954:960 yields 2.9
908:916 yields 2.79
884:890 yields 1.61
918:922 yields 2.86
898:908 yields 2.56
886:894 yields 1.71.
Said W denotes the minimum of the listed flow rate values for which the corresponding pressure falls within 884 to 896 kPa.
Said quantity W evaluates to 1.602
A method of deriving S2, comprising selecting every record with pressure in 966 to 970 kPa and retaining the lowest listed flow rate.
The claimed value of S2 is 2.651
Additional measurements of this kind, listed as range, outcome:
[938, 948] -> 3.014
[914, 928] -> 2.703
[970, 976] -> 2.659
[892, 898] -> 1.864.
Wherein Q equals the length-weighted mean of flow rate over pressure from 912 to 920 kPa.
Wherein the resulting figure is 2.82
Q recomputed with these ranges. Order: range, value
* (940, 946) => 3.32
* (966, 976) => 2.75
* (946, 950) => 3.23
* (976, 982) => 2.67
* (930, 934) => 2.98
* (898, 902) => 2.41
